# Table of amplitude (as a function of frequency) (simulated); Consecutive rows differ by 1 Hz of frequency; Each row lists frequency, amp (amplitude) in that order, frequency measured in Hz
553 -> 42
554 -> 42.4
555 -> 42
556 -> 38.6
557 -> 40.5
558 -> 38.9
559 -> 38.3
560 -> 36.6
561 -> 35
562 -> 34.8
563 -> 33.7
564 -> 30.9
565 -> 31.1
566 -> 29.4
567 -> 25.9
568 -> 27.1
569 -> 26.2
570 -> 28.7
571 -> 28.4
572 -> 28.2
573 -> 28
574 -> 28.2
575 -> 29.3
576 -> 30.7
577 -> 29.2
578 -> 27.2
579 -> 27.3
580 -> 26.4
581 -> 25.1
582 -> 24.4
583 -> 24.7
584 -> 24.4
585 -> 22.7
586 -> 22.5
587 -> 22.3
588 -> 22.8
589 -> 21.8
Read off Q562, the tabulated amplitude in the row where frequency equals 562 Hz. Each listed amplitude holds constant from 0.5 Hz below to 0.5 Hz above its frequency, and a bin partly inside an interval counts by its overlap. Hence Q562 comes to 34.8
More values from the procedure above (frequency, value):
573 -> 28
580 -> 26.4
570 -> 28.7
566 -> 29.4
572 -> 28.2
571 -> 28.4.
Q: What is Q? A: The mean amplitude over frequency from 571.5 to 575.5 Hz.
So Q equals 28.4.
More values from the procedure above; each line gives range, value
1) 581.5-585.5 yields 24.1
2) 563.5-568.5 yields 28.9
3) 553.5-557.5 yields 40.9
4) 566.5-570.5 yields 27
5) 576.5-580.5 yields 27.5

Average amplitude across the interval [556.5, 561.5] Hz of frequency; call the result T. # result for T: 37.9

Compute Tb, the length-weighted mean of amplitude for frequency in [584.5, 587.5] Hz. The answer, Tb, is 22.5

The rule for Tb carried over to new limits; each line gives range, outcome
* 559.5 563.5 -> 35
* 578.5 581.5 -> 26.3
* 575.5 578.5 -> 29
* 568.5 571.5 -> 27.8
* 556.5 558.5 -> 39.7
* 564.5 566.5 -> 30.2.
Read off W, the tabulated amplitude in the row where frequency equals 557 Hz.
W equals 40.5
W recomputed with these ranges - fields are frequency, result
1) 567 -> 25.9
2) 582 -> 24.4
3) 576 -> 30.7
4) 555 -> 42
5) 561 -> 35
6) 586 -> 22.5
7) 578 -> 27.2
